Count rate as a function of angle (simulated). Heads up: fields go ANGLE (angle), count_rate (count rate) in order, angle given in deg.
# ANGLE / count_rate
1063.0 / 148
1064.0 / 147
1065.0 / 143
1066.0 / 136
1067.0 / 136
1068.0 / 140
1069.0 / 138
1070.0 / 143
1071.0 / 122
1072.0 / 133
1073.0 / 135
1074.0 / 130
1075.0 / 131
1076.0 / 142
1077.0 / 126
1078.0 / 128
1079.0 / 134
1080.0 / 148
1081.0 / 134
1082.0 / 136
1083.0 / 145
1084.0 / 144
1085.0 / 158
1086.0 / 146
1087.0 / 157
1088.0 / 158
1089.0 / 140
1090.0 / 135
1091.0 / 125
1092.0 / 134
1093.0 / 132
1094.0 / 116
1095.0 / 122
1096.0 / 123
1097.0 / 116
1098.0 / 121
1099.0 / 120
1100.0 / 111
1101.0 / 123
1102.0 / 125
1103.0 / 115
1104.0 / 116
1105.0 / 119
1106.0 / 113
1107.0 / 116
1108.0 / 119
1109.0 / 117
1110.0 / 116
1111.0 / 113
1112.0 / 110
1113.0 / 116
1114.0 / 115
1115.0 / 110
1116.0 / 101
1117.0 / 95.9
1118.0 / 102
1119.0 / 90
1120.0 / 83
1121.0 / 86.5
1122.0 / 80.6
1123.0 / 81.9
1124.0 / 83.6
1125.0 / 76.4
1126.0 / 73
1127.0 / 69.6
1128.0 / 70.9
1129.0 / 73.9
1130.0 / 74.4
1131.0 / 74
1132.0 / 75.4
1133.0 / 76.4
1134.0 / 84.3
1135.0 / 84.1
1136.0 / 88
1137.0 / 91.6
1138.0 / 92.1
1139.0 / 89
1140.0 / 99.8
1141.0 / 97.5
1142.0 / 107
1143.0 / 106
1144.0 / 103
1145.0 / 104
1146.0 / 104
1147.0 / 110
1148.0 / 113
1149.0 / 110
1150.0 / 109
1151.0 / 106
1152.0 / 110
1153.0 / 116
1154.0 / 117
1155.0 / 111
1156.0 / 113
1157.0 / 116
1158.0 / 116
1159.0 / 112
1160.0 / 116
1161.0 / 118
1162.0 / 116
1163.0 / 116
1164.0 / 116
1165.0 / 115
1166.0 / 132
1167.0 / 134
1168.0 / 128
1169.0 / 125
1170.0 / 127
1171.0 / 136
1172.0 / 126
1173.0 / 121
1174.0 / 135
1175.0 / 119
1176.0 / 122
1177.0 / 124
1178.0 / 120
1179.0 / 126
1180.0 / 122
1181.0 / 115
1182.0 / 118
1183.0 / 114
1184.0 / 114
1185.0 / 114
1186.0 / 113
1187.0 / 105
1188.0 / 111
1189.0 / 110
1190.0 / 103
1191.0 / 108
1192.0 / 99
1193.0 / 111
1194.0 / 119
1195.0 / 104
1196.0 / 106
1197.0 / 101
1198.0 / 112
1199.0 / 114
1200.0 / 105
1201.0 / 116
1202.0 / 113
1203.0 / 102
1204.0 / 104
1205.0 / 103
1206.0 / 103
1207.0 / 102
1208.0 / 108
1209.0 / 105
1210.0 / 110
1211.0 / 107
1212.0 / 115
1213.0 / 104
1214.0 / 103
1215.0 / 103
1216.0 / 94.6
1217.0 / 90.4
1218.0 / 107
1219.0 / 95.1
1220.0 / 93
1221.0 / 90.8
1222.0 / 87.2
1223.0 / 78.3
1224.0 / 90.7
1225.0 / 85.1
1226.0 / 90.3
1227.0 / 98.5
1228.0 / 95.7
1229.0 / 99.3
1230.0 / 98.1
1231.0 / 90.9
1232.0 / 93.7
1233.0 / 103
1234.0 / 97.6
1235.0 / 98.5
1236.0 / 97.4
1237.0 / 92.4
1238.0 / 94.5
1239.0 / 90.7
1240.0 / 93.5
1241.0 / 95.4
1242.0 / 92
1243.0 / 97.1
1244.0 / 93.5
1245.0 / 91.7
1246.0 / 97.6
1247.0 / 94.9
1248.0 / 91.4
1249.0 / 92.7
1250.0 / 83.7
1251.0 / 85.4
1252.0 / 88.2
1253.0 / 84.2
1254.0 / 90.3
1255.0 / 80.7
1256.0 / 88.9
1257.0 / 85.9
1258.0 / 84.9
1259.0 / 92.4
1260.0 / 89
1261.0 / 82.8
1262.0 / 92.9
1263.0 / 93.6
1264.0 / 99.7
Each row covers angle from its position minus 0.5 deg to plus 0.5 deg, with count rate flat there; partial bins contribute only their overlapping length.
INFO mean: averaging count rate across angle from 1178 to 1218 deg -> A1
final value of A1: 109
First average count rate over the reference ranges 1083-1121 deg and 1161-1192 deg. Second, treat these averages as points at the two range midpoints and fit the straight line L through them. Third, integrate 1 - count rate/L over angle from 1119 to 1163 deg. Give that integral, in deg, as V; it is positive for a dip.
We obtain 8.6 deg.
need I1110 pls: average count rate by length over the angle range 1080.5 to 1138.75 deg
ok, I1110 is 109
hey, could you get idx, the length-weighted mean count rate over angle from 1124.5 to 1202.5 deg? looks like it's 108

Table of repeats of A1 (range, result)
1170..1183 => 123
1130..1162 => 102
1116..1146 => 87.2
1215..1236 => 94.2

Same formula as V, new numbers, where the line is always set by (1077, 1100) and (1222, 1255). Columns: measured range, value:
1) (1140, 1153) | 1.3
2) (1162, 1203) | -3.2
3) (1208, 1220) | -0.4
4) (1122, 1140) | 6.2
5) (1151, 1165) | 0.0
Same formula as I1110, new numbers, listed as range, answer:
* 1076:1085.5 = 139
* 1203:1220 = 103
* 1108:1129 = 94.7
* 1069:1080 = 133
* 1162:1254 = 105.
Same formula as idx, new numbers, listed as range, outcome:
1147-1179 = 119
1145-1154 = 110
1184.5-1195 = 109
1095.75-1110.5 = 118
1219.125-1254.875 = 92.4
